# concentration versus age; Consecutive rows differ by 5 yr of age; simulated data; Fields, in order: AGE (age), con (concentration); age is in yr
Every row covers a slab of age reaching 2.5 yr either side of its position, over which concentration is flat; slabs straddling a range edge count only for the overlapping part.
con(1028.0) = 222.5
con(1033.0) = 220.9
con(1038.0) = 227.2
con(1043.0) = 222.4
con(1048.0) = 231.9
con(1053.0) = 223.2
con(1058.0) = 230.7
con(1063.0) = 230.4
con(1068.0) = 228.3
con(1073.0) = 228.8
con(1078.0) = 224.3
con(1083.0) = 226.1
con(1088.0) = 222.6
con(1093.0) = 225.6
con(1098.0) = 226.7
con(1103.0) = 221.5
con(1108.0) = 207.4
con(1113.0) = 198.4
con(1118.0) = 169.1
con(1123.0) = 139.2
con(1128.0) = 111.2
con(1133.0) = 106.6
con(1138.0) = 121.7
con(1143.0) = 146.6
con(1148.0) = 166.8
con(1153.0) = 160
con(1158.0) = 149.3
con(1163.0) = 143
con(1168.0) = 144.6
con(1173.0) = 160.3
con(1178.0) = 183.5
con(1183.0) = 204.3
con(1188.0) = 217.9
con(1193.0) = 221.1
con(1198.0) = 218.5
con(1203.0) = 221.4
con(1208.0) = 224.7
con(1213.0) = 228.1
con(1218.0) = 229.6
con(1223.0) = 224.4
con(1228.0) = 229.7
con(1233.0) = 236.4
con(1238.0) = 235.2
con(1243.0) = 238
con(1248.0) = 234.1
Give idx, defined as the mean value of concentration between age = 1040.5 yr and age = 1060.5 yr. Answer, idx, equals 227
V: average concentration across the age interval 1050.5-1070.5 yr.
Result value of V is 228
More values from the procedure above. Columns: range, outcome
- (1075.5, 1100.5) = 225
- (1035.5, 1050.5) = 227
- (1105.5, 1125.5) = 179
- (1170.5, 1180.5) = 172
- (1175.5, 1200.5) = 209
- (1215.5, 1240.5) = 231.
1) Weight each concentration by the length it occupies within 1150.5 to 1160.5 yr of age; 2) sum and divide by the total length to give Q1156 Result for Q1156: 155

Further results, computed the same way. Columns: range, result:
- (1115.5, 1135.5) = 132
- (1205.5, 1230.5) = 227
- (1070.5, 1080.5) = 227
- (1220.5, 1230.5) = 227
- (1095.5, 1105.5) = 224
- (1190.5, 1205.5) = 220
